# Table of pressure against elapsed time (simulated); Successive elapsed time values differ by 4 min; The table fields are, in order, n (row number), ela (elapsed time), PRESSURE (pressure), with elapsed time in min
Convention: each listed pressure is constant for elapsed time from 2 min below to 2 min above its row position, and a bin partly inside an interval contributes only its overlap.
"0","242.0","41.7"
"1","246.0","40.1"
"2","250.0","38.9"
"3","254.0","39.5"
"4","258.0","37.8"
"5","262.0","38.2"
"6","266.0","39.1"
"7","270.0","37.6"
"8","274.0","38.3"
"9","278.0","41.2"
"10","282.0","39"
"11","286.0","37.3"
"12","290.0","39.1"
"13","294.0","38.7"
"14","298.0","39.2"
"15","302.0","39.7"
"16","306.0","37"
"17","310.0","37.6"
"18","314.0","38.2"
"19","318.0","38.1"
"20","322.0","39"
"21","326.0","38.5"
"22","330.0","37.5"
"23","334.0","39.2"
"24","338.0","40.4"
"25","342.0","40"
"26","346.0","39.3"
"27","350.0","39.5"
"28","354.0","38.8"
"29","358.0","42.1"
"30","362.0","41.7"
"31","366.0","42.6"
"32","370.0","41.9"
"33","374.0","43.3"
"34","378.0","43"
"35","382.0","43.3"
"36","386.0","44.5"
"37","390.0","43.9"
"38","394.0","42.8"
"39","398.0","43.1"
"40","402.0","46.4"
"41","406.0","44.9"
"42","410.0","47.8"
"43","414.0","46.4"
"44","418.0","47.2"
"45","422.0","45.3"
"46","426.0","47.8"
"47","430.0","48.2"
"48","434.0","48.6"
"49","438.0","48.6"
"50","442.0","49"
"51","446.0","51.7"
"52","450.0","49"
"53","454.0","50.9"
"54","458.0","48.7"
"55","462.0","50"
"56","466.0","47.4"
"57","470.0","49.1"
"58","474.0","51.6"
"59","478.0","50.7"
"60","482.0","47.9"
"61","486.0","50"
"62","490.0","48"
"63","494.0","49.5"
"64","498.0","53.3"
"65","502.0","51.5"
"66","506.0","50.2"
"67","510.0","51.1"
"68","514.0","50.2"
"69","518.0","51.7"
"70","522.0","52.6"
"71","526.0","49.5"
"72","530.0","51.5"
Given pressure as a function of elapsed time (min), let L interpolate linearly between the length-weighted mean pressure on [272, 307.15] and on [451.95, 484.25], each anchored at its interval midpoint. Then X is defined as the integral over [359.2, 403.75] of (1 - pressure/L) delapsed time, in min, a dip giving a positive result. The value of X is 1.1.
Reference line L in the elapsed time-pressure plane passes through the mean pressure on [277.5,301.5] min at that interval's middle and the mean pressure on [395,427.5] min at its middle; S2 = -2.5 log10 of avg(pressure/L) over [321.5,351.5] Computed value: 0.07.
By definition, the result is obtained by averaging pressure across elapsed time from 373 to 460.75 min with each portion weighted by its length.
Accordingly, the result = 46.6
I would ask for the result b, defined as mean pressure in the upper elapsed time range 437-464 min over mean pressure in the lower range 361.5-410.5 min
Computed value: 1.14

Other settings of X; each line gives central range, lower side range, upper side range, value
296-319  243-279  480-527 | 1.60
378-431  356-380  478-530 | -0.89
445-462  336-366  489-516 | -0.95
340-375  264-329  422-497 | 1.33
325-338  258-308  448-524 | 0.85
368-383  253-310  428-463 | 0.66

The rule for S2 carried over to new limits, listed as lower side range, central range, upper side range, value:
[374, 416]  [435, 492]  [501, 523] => -0.02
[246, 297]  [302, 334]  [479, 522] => 0.08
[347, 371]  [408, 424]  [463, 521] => -0.04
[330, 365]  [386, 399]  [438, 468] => 0.01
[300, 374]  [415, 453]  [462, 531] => -0.05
